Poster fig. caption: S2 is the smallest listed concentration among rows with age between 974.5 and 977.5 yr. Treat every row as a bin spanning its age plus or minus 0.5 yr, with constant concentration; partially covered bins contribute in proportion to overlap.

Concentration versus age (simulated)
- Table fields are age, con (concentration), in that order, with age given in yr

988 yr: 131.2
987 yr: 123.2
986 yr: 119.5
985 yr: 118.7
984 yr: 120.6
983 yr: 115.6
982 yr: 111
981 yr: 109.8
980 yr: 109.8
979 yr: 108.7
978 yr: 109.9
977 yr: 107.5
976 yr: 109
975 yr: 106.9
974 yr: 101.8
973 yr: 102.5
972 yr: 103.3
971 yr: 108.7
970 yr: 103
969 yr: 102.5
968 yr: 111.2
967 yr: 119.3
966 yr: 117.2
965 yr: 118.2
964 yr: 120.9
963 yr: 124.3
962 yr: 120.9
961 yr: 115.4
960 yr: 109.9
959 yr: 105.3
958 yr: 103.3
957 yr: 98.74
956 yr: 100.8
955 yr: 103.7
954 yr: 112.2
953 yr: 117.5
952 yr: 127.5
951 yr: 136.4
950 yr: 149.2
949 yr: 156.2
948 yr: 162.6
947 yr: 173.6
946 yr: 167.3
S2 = 106.9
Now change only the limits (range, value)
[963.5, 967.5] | 117.2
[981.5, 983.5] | 111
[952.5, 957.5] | 98.74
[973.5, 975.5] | 101.8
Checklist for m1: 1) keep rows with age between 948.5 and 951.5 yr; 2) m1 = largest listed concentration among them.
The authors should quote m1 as 156.2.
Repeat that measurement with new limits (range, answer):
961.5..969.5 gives 124.3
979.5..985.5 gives 120.6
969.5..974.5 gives 108.7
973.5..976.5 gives 109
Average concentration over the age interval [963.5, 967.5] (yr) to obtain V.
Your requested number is 119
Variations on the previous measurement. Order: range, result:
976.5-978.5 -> 109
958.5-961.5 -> 110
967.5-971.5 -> 106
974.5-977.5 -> 108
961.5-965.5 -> 121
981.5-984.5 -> 116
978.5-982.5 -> 110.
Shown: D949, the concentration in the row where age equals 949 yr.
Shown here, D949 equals 156.2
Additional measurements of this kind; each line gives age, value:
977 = 107.5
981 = 109.8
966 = 117.2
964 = 120.9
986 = 119.5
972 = 103.3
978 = 109.9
